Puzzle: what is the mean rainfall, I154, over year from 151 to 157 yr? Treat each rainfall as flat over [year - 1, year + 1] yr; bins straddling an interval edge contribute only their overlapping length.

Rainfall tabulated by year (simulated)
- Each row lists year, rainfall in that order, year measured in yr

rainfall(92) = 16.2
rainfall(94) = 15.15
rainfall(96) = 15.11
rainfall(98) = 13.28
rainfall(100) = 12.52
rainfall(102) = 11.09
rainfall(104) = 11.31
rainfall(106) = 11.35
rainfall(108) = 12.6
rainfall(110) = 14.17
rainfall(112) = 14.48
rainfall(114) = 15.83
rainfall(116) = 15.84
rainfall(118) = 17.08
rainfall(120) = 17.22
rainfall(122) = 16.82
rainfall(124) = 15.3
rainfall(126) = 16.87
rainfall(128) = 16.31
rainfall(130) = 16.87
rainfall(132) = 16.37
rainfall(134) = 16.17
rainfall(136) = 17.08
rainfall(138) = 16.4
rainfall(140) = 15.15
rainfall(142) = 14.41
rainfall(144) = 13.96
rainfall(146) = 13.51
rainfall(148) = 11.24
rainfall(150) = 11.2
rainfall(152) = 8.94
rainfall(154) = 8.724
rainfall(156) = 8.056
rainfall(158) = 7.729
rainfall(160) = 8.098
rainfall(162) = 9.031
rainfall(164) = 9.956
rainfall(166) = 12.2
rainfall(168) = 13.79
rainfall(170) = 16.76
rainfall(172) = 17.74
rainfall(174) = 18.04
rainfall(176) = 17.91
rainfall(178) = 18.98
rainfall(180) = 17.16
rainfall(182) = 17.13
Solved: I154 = 8.57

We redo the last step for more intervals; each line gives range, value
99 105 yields 11.6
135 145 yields 15.4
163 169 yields 12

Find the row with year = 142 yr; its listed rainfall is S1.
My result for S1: 14.41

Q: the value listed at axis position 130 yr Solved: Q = 16.87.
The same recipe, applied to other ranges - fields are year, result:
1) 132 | 16.37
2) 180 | 17.16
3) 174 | 18.04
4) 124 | 15.3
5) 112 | 14.48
